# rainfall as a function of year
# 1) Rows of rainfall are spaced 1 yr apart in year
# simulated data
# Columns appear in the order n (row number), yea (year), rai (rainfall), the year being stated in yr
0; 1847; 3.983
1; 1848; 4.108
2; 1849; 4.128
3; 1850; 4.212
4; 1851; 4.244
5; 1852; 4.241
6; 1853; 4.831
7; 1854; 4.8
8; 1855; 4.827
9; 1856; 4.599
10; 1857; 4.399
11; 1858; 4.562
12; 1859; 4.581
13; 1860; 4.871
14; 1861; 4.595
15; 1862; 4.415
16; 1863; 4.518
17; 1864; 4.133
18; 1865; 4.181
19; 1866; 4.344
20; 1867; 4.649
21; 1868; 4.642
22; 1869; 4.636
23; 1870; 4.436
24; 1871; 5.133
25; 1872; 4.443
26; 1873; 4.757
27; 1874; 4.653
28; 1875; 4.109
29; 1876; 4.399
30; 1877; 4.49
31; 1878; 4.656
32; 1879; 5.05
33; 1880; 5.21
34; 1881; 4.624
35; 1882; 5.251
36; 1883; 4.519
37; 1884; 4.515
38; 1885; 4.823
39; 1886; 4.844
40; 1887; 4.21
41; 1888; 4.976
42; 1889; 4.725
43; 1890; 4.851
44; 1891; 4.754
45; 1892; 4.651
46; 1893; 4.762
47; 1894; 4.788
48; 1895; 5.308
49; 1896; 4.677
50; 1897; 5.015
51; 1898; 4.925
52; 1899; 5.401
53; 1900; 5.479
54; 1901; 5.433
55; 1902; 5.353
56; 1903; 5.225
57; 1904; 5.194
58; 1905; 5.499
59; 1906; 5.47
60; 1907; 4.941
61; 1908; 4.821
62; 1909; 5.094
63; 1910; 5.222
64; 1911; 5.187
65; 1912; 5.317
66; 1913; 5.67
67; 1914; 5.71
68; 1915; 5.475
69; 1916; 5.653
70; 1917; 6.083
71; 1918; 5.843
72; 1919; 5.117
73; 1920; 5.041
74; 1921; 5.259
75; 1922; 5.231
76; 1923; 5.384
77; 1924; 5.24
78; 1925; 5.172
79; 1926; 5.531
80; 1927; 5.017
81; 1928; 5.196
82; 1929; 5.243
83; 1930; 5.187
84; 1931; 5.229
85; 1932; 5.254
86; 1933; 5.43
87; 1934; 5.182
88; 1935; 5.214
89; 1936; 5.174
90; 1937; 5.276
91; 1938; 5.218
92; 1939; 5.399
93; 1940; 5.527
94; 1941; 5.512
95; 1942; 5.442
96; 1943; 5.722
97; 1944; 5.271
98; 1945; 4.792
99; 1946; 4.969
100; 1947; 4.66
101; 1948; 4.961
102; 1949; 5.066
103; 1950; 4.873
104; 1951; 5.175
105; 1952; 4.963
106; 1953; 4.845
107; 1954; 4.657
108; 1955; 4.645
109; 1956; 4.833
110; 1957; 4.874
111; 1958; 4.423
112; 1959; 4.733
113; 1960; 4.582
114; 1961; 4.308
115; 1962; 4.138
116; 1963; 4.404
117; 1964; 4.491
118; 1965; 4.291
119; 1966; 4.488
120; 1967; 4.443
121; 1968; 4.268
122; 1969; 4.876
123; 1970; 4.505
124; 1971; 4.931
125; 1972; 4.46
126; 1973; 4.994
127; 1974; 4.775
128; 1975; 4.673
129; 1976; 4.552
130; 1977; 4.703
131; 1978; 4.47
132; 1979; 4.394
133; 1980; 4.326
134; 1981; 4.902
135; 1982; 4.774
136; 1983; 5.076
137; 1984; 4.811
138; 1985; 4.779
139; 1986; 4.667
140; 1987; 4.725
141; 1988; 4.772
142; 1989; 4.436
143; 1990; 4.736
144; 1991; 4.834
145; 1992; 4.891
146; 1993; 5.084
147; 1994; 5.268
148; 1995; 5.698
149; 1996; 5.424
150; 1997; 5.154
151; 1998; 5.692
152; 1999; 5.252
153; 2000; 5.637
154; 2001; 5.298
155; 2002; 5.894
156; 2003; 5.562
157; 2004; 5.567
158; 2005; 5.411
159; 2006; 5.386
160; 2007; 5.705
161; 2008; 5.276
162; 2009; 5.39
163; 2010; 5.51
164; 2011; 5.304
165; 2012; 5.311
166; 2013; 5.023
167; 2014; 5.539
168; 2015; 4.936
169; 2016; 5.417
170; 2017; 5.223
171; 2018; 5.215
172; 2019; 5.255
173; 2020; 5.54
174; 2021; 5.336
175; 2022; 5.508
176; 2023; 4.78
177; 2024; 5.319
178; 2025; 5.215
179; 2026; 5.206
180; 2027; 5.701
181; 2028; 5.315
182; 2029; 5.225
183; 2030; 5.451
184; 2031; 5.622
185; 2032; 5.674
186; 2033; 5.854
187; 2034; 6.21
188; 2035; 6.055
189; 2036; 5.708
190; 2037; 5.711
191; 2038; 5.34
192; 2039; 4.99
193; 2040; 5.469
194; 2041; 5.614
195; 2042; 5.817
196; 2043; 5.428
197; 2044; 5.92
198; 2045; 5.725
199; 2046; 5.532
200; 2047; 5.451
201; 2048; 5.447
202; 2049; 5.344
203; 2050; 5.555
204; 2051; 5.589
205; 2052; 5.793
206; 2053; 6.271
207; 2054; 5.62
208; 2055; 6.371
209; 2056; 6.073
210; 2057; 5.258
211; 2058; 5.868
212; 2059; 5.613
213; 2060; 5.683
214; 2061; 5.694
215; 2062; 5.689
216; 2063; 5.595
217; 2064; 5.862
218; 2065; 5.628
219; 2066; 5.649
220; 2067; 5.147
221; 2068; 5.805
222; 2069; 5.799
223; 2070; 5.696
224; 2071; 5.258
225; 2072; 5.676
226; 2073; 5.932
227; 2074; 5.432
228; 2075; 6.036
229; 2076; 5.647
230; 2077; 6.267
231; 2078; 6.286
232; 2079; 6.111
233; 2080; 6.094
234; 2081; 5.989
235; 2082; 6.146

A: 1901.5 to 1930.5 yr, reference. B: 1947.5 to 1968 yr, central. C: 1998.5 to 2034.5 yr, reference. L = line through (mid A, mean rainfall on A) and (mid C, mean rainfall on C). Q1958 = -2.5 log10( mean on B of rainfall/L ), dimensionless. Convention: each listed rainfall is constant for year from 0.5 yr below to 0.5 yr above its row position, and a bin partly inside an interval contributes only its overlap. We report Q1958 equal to 0.15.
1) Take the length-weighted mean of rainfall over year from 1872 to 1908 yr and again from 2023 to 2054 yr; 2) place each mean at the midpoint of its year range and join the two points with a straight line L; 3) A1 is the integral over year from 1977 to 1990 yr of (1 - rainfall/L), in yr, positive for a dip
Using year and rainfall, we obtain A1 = 1.6 yr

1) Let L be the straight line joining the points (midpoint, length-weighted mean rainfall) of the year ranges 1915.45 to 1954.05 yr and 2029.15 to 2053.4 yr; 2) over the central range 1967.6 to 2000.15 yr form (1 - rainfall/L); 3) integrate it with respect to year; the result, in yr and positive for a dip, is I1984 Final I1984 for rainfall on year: 3.4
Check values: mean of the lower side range 5.24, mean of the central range 4.86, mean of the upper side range 5.64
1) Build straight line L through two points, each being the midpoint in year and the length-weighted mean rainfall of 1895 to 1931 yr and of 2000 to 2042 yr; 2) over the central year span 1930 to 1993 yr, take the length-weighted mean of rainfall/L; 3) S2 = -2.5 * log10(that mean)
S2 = 0.111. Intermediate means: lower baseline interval 5.29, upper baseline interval 5.45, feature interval 4.84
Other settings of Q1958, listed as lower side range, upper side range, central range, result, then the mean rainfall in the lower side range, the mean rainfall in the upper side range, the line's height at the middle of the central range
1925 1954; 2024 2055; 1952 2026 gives 0.09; 5.18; 5.6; 5.39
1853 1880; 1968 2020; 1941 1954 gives -0.04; 4.59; 5.07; 4.89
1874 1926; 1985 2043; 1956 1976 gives 0.15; 5.07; 5.35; 5.23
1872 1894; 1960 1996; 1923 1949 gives -0.12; 4.7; 4.69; 4.7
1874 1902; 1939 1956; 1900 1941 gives -0.08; 4.84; 5.07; 4.96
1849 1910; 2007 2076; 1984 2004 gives 0.04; 4.76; 5.55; 5.32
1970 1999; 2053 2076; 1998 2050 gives -0.04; 4.86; 5.71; 5.28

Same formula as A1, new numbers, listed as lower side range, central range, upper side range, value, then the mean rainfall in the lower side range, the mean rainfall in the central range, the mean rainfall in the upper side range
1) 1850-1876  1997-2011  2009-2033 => -0.6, 4.53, 5.49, 5.34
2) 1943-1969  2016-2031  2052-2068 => 0.2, 4.71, 5.32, 5.74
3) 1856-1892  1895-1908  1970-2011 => -1.3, 4.63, 5.21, 5.04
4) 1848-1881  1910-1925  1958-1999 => -2.6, 4.55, 5.43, 4.74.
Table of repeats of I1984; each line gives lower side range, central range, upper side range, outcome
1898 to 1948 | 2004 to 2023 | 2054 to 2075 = 0.72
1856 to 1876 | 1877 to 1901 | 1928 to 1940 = -0.48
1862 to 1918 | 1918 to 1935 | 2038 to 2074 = -0.55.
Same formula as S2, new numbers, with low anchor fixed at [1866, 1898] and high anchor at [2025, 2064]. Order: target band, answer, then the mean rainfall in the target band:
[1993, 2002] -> -0.01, 5.43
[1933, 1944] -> -0.07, 5.37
